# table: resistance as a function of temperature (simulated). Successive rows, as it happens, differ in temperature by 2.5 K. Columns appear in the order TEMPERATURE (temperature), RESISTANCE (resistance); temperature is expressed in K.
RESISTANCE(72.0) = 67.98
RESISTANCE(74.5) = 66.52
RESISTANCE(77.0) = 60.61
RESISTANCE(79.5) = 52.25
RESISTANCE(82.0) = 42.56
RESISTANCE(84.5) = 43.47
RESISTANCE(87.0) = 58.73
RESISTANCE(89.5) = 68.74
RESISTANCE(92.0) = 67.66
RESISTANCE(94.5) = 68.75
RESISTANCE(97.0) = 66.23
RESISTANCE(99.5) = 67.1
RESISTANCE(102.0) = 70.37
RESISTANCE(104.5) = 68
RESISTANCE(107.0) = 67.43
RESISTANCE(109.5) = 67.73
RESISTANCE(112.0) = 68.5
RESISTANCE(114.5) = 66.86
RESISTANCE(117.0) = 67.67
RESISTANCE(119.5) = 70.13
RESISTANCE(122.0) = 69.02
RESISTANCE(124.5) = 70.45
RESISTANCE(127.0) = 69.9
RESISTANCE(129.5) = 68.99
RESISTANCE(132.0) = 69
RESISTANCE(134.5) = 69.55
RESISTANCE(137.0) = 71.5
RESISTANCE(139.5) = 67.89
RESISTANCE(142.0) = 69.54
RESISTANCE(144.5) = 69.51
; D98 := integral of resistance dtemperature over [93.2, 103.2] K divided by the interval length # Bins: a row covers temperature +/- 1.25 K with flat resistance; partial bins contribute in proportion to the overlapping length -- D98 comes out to 68.1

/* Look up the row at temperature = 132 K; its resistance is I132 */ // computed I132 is 69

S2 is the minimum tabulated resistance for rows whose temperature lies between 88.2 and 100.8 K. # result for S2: 66.23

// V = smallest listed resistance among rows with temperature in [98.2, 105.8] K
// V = 67.1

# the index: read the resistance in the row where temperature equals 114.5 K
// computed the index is 66.86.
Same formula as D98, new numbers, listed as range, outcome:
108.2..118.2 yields 67.7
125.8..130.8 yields 69.4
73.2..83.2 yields 55.6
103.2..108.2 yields 67.7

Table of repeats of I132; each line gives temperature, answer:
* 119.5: 70.13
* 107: 67.43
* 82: 42.56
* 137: 71.5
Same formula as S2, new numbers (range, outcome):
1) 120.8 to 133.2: 68.99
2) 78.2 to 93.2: 42.56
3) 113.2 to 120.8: 66.86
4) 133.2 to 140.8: 67.89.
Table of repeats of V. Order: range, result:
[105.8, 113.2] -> 67.43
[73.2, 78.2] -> 60.61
